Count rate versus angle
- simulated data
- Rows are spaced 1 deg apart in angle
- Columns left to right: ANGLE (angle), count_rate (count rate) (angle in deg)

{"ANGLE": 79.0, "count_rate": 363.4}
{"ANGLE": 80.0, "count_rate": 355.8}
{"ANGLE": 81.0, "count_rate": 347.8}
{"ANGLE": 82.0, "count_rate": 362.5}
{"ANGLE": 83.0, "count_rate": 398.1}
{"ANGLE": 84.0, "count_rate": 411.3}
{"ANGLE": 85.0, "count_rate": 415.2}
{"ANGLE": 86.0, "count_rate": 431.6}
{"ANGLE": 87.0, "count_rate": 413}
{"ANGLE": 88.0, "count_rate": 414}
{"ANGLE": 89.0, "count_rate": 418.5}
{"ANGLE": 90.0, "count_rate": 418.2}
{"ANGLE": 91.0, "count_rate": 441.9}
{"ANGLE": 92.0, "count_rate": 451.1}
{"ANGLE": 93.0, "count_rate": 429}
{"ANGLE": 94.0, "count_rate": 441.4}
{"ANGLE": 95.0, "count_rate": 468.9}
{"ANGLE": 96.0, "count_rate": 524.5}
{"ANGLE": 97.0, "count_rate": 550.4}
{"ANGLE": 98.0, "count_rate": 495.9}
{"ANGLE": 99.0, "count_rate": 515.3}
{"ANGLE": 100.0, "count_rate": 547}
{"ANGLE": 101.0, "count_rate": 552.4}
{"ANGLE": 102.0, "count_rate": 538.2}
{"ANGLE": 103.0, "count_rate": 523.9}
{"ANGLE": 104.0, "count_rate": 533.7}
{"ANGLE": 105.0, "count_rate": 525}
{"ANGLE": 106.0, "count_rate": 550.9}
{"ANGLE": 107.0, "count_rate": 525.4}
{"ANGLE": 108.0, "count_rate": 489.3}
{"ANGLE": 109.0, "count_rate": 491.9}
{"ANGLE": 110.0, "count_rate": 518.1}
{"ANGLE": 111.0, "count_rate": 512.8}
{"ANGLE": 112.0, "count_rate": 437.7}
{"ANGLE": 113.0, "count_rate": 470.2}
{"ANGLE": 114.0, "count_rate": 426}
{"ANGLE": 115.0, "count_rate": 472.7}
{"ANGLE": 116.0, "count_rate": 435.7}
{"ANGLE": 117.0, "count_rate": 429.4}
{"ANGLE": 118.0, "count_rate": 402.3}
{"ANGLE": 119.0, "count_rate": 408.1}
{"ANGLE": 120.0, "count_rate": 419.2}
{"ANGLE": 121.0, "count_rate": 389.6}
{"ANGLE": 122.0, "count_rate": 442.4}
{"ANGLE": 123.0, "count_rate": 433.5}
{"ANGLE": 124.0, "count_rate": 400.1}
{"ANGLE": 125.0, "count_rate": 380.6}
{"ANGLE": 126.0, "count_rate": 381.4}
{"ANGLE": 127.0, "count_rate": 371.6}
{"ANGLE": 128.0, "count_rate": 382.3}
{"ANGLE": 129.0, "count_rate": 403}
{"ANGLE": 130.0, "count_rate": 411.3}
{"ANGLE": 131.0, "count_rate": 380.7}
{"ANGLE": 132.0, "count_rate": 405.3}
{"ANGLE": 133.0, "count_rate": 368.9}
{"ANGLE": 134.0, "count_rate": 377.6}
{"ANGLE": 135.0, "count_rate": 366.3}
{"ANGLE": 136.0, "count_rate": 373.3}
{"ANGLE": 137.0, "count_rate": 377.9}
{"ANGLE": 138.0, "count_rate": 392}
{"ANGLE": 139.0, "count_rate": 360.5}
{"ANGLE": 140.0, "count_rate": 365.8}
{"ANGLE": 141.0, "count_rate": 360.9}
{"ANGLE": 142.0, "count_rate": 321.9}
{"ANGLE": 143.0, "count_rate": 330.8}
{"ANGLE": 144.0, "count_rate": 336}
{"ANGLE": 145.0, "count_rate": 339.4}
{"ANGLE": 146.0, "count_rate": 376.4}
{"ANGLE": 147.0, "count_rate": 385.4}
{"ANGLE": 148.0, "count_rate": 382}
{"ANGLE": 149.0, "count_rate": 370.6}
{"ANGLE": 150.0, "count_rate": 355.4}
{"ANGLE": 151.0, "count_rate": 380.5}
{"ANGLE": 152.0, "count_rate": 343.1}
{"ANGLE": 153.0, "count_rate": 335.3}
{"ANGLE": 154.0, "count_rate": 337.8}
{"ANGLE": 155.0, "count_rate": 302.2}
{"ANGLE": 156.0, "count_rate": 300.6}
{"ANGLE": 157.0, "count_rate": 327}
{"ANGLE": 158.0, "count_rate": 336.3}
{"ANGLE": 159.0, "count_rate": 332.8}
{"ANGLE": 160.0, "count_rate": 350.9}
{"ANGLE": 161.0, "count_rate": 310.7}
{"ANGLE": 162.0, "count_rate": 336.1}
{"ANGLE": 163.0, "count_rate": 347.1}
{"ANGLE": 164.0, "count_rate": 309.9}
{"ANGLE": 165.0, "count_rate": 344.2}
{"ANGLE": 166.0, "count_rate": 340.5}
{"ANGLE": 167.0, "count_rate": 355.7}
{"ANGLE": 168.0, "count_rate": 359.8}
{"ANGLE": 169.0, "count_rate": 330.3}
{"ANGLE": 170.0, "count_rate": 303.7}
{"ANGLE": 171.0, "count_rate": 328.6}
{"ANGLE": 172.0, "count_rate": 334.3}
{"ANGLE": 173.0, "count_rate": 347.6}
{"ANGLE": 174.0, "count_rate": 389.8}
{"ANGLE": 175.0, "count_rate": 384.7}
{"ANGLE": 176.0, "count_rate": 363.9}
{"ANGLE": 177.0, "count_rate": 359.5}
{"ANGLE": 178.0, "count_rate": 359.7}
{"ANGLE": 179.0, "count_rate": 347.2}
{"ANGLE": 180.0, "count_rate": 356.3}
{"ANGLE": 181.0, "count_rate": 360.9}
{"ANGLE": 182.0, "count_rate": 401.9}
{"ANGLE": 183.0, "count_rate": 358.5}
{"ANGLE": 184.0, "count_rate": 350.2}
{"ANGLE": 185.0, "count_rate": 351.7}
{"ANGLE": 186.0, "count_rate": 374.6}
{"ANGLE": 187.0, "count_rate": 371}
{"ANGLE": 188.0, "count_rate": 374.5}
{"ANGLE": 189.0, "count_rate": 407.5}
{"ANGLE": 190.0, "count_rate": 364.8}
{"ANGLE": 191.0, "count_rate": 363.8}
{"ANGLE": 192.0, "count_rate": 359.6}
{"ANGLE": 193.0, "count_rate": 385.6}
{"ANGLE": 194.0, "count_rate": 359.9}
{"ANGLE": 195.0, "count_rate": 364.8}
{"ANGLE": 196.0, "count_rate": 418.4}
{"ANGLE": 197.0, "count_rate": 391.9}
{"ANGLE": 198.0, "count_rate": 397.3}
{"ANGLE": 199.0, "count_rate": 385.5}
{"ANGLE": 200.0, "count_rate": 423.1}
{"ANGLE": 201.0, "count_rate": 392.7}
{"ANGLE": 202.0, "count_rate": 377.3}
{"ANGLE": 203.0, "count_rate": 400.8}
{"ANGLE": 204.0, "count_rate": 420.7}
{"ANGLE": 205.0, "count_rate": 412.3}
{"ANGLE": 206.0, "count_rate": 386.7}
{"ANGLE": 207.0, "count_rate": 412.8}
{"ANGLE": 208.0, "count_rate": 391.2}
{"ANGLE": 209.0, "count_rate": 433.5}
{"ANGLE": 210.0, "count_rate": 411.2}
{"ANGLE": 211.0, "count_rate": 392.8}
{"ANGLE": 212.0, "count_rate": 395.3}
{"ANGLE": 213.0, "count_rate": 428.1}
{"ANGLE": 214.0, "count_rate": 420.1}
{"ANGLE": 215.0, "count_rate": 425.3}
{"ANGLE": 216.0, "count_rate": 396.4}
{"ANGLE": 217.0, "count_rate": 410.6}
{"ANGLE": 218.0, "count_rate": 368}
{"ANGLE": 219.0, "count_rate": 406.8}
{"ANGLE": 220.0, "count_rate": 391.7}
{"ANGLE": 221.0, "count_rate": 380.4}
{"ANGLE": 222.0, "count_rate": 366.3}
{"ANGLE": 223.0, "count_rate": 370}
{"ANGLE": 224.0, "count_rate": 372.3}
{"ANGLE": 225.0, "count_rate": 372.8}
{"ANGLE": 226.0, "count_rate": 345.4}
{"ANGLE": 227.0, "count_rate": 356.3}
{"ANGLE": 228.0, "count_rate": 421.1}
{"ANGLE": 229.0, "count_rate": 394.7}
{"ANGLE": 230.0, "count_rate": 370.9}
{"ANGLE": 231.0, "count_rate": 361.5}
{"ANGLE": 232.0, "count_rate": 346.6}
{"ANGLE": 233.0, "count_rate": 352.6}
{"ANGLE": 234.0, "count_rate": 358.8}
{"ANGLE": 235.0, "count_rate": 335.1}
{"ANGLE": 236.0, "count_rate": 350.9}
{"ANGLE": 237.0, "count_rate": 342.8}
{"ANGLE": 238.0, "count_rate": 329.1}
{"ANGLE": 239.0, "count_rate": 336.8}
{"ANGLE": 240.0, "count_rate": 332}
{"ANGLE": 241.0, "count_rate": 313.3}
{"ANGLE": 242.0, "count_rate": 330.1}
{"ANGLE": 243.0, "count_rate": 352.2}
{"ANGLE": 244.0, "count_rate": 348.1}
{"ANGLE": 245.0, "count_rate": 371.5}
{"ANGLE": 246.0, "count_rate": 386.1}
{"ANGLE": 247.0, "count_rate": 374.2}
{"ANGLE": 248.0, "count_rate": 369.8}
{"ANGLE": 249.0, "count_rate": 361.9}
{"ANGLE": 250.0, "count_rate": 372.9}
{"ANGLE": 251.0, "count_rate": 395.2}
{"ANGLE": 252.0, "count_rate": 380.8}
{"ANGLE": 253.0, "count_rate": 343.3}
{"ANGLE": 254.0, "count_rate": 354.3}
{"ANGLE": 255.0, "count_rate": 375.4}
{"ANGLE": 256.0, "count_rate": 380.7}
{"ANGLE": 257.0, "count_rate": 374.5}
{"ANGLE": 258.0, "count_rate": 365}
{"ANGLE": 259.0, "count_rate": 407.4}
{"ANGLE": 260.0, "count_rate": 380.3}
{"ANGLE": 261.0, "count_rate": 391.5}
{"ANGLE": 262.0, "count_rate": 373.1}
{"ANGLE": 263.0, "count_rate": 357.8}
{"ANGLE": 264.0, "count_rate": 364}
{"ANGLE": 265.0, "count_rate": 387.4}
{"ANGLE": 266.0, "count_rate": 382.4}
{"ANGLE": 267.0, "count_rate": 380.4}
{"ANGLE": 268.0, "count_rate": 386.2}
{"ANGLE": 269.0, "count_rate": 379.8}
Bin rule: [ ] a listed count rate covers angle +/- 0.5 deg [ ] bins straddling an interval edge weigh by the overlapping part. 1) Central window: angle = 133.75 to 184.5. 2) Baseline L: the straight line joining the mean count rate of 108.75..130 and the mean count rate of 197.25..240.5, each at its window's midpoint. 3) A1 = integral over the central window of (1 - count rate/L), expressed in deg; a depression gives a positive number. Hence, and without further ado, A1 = 7.3 deg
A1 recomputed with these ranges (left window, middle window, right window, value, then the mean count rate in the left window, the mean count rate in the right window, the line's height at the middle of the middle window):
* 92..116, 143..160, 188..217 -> 3.9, 499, 397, 450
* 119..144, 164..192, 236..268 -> 1.3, 383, 365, 376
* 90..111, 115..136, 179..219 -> 3.3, 504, 389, 475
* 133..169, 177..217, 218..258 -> -3.5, 349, 364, 357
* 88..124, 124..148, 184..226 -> 4.0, 473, 390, 448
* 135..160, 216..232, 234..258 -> -1.0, 351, 357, 356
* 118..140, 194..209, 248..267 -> -0.6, 391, 375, 382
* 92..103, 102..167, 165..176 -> 4.9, 505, 348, 425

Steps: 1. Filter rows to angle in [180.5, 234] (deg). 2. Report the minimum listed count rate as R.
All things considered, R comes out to 345.4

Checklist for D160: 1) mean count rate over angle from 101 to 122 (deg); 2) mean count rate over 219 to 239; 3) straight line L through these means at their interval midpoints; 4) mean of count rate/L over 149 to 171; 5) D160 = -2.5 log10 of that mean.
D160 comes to 0.27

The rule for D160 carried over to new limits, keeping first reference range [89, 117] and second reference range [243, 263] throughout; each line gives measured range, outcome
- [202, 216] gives 0.00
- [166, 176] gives 0.24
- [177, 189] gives 0.17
